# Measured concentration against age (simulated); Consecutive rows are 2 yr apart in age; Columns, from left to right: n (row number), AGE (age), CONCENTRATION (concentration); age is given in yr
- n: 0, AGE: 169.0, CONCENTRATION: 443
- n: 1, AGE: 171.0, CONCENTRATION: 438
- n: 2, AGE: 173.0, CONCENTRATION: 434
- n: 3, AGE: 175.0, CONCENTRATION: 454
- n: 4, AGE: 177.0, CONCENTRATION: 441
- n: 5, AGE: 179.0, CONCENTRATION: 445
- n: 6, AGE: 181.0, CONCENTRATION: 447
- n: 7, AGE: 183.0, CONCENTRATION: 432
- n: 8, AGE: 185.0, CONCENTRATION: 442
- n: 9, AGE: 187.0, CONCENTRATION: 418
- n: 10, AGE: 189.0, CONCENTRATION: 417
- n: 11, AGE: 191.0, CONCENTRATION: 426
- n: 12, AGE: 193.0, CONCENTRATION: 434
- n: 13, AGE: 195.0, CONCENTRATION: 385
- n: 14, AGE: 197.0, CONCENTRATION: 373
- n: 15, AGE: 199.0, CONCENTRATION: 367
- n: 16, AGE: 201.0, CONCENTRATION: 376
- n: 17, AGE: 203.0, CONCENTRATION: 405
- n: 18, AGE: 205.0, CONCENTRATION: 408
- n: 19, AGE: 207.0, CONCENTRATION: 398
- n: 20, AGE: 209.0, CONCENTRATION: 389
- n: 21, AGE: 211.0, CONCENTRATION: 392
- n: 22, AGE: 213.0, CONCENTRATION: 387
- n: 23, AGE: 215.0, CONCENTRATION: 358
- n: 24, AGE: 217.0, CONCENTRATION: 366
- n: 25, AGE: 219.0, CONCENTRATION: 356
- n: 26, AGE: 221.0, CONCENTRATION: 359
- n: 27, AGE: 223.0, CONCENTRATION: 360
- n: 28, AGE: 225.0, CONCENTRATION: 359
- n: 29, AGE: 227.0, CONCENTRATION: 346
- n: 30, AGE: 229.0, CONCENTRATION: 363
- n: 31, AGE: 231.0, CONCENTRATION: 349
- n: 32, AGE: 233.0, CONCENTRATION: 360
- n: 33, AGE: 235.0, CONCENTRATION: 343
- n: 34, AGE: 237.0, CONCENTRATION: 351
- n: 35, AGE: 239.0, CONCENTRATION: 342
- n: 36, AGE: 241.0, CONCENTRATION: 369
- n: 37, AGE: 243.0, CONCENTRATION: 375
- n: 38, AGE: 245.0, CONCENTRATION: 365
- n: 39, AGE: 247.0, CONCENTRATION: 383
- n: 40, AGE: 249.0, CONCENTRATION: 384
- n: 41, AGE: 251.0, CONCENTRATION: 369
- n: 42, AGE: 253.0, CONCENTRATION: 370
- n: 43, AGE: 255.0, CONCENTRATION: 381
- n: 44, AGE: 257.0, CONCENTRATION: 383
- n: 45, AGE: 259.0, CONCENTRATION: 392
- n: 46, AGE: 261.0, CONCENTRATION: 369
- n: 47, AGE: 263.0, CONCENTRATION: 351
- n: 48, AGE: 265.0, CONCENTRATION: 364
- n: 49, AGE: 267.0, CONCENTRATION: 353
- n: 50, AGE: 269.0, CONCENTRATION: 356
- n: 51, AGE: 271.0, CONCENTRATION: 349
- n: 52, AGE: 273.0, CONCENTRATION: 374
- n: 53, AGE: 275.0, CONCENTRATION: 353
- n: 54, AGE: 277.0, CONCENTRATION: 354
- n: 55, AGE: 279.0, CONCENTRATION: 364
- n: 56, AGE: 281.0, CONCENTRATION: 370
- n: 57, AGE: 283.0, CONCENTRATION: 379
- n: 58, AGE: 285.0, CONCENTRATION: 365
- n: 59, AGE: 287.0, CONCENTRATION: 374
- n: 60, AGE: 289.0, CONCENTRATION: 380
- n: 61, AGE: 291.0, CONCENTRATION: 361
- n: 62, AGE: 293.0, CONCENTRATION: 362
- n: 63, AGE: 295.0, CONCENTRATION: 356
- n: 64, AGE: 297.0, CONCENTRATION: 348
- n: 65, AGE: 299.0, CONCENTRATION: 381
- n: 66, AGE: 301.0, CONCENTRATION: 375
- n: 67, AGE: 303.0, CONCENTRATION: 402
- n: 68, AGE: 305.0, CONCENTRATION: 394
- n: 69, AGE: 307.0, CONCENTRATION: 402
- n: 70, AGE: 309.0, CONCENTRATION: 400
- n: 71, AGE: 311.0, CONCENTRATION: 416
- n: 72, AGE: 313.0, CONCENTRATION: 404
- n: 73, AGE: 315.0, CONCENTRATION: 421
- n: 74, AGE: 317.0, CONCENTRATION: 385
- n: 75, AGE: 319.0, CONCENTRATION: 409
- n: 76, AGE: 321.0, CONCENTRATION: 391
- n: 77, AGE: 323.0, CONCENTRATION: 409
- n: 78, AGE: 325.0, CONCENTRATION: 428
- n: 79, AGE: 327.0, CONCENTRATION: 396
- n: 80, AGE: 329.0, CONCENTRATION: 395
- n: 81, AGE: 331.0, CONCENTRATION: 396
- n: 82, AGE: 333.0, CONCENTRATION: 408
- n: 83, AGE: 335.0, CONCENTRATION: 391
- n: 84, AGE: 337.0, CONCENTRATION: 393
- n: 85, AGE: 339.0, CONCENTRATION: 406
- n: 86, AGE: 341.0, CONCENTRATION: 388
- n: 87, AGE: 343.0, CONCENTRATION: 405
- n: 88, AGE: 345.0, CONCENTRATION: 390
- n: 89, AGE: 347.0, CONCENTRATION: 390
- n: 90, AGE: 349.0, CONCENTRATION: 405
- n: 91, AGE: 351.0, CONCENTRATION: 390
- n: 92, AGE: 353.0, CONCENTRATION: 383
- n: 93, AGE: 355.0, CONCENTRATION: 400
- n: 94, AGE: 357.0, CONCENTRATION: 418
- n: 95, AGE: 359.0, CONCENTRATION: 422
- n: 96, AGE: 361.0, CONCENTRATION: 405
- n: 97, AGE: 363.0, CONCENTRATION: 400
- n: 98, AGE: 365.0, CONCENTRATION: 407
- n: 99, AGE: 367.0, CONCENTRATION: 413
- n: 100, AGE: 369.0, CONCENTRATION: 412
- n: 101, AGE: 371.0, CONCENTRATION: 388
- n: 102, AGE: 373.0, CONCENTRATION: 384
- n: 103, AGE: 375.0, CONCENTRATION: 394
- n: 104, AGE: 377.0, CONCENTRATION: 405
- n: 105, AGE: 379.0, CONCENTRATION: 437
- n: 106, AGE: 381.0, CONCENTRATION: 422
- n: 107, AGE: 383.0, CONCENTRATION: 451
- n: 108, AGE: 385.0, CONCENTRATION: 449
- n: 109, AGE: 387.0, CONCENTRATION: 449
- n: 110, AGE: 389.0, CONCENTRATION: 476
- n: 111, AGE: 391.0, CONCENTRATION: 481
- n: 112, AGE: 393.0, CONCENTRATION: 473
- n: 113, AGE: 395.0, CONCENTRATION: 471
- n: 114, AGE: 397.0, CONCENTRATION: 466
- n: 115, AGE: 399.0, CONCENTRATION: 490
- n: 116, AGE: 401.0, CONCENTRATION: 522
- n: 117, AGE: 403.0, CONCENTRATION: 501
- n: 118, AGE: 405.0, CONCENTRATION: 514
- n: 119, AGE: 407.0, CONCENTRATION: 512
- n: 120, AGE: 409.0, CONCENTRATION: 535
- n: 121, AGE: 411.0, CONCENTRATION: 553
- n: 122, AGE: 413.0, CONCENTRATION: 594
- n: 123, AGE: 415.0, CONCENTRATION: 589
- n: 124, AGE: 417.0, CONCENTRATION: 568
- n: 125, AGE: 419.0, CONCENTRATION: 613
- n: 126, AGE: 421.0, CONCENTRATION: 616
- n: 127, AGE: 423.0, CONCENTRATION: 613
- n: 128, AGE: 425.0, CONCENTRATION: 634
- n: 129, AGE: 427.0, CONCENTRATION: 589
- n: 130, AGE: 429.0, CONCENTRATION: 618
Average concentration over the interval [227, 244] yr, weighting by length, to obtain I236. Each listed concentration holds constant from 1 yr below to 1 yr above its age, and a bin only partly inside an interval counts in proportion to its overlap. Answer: 356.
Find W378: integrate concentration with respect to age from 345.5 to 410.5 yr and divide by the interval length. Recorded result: 440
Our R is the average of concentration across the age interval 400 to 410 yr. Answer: 517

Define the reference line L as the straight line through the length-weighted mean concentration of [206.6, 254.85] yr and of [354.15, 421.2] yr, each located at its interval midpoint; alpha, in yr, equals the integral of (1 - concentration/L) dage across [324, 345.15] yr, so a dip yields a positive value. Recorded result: 1.7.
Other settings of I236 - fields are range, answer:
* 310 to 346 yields 402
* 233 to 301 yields 366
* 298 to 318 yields 398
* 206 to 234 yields 367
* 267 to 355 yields 386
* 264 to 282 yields 360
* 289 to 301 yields 364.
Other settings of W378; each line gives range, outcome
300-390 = 407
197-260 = 371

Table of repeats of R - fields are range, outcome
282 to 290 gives 374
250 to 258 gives 376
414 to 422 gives 596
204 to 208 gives 403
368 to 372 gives 400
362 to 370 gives 408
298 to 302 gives 378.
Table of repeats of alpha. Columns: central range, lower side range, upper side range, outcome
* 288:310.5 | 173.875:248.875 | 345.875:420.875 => 2.4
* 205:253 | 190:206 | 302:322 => 3.7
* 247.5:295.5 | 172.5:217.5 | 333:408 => 5.8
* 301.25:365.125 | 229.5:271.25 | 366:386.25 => -0.4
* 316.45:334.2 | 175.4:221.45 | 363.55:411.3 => 1.5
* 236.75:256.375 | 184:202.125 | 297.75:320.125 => 1.5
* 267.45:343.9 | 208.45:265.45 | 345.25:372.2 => 0.3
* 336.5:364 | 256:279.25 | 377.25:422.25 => 3.2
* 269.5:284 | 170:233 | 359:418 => 2.1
